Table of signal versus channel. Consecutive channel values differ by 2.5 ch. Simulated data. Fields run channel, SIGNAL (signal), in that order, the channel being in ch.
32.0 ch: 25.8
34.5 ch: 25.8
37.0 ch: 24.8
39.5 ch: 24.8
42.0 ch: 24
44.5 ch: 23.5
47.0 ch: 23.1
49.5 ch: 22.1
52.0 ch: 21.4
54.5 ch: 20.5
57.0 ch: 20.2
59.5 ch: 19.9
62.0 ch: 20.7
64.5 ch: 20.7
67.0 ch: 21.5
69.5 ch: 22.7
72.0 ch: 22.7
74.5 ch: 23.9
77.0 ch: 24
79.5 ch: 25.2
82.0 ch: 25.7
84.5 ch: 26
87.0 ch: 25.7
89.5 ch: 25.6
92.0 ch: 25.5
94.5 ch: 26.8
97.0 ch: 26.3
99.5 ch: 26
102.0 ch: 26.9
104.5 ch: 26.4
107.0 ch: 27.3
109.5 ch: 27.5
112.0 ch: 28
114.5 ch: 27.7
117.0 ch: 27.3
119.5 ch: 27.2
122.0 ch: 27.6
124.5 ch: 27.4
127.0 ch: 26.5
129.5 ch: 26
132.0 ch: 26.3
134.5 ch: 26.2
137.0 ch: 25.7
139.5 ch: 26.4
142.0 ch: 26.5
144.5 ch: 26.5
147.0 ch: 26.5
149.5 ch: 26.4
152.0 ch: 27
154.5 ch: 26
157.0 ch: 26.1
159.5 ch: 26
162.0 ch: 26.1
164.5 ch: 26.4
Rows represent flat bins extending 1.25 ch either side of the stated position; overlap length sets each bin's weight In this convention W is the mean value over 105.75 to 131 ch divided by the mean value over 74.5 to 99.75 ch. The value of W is 1.1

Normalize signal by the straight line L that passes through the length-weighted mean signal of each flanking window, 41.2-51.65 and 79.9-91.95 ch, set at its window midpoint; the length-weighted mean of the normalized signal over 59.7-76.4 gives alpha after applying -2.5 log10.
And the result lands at 0.117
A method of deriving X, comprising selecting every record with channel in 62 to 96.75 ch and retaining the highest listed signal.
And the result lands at 26.8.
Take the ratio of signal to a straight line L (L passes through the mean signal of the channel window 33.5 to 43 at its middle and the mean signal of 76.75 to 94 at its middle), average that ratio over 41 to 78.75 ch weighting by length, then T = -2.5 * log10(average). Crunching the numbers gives 0.14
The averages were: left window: 24.8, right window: 25.5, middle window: 22.1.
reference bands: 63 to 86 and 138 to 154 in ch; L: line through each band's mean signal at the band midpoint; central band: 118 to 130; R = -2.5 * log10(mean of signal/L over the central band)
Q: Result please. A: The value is -0.06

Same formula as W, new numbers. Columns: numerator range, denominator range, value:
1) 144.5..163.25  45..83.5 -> 1.18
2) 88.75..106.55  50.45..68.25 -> 1.27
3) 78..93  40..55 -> 1.13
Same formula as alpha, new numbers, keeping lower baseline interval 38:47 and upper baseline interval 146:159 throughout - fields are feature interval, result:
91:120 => -0.06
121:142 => -0.02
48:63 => 0.16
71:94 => -0.01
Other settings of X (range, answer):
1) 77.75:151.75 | 28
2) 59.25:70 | 22.7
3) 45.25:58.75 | 23.1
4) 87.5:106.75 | 26.9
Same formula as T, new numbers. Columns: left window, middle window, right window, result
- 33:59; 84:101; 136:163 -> -0.07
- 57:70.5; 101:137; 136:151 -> -0.10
